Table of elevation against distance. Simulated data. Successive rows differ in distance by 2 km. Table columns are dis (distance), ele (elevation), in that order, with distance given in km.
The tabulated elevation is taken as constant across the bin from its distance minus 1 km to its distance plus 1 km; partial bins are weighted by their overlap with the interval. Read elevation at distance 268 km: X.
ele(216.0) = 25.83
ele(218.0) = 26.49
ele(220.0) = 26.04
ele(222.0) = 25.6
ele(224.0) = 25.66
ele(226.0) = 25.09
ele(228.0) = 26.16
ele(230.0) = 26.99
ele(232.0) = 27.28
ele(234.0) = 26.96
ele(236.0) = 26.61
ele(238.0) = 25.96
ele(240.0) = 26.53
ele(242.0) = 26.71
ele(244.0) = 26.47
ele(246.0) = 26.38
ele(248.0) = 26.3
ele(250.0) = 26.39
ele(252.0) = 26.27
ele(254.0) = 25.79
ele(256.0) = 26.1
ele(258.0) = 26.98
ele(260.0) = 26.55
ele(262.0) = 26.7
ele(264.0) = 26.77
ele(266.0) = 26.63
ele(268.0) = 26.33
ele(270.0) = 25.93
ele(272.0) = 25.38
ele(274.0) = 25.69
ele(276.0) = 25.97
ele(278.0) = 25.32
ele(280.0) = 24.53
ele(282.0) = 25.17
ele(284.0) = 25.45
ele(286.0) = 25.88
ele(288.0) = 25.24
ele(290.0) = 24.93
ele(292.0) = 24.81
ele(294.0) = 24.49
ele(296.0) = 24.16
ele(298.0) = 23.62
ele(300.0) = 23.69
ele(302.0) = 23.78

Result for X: 26.33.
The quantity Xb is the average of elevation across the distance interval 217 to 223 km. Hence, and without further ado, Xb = 26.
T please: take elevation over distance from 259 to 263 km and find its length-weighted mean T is 26.6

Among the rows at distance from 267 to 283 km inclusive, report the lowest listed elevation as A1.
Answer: 24.53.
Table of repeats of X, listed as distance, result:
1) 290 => 24.93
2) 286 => 25.88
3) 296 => 24.16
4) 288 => 25.24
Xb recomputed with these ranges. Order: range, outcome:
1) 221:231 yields 25.9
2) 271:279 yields 25.6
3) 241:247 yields 26.5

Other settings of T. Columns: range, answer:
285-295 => 25.1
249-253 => 26.3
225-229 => 25.6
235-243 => 26.5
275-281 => 25.3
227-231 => 26.6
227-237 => 26.8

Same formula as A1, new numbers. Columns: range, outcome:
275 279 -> 25.32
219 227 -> 25.09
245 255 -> 25.79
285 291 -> 24.93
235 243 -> 25.96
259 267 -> 26.55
